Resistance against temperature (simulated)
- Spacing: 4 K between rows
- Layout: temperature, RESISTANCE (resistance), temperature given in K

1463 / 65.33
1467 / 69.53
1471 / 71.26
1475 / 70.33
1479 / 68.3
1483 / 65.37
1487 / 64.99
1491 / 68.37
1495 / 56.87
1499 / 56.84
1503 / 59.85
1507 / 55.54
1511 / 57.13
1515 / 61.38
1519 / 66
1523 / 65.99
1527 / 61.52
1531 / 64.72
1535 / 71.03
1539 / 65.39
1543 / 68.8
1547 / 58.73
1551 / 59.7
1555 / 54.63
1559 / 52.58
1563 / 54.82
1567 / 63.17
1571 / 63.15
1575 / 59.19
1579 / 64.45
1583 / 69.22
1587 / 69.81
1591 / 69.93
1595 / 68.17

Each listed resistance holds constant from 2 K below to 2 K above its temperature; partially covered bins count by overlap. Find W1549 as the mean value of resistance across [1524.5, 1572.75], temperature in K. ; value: 61.6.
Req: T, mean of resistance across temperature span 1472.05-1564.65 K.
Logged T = 62.2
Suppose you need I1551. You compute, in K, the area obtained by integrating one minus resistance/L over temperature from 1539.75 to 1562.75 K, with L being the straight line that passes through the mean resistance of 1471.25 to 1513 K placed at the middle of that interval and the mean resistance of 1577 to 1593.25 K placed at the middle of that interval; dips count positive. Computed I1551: 2.5 K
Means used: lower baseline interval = 62.7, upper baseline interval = 68.3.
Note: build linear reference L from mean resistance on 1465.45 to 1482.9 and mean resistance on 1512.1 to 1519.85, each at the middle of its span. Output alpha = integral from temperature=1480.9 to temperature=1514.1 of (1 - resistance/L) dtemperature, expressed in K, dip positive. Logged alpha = 2.5 K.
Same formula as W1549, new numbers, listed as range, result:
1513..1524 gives 64.3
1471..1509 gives 63.4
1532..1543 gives 68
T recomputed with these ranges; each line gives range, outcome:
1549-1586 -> 60.4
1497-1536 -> 61.8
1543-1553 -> 61.1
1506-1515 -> 57.5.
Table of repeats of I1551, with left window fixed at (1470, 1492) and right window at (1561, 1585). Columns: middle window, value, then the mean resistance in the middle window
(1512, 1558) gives 1.1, 63.1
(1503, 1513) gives 1.4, 57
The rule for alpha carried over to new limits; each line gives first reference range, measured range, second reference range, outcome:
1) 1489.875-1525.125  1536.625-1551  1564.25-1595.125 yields -0.2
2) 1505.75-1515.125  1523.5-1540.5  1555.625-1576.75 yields -2.3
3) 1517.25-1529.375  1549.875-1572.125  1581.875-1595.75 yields 3.2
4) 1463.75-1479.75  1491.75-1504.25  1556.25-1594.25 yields 1.7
